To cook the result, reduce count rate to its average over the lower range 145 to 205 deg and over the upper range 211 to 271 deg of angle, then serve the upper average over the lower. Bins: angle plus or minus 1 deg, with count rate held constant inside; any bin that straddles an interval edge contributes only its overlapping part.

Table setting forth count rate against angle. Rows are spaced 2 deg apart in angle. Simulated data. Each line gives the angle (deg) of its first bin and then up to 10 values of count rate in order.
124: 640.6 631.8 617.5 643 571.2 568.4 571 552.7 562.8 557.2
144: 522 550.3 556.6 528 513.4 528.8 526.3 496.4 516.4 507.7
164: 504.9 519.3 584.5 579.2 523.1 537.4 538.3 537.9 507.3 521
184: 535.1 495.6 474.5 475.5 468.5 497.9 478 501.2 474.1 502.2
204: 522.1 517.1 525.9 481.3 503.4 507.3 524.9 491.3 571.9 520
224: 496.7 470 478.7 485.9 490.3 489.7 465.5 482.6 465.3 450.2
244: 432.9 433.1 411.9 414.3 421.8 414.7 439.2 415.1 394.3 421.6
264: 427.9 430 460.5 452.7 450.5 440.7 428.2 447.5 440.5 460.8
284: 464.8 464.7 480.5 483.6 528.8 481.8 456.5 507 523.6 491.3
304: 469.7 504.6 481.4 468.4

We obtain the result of 0.9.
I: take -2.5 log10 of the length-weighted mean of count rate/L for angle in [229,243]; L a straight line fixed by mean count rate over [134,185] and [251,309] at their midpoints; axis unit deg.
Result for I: 0.02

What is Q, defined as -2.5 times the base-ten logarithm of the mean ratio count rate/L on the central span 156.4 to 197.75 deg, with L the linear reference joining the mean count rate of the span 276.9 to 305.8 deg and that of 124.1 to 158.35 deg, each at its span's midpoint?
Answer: 0.06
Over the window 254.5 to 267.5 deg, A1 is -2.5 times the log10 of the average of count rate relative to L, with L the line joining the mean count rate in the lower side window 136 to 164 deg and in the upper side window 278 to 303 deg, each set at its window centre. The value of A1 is 0.16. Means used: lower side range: 533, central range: 423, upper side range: 481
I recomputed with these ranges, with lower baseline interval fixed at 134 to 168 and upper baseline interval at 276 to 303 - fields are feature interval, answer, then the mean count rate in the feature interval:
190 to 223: 0.02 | 505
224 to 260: 0.11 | 450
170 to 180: -0.02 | 536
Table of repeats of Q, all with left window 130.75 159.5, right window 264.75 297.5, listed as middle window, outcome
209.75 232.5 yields -0.01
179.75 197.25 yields 0.05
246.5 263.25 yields 0.15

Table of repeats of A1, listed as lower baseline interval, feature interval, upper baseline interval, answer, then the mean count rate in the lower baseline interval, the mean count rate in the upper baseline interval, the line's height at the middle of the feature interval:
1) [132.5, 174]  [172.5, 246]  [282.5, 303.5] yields 0.045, 539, 487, 518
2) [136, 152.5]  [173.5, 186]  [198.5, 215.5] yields -0.008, 545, 505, 522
